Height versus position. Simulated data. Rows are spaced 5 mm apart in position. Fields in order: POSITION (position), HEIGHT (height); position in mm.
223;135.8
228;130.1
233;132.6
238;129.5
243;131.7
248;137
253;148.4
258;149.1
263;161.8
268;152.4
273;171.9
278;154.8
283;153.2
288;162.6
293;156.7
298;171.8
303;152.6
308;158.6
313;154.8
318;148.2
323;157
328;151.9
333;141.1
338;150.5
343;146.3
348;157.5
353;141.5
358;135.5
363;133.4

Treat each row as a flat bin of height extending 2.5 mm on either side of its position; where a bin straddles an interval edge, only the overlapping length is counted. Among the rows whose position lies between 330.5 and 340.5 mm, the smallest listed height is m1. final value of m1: 141.1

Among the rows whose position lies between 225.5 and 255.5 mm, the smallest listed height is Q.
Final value 129.5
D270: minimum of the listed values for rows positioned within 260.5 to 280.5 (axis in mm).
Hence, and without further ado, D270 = 152.4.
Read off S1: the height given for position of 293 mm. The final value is 156.7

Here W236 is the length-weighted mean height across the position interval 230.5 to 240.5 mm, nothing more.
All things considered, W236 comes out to 131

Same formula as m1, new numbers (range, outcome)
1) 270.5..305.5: 152.6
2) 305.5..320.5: 148.2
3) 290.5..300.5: 156.7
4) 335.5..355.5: 141.5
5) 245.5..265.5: 137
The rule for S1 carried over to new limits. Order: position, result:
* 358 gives 135.5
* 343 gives 146.3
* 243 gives 131.7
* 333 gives 141.1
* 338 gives 150.5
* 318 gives 148.2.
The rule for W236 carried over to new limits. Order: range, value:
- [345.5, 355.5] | 150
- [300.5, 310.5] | 156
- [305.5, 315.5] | 157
